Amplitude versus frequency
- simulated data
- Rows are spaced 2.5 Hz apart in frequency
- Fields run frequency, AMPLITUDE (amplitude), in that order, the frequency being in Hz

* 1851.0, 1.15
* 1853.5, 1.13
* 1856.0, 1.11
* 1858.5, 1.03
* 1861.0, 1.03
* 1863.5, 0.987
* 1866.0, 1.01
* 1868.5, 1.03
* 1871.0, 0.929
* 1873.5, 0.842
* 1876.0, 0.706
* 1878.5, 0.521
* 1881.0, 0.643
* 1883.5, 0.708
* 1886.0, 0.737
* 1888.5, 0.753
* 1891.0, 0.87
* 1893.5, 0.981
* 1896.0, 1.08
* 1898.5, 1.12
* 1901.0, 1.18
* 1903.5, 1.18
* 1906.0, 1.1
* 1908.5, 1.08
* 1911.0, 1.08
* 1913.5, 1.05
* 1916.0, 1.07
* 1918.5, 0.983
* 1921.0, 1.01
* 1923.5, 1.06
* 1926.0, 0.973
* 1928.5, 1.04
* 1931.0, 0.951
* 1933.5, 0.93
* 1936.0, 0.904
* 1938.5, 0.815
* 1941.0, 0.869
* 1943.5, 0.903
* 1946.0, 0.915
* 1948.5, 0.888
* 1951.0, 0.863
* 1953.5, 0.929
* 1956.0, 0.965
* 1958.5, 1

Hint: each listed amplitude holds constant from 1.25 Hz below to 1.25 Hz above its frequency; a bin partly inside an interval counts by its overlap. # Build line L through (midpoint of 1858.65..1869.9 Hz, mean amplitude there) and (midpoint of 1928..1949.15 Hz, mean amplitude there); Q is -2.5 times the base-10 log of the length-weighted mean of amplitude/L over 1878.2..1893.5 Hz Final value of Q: 0.31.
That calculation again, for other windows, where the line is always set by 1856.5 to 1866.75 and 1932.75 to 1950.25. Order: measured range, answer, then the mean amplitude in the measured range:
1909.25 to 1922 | -0.121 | 1.04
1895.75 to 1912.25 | -0.178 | 1.12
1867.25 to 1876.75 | 0.137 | 0.886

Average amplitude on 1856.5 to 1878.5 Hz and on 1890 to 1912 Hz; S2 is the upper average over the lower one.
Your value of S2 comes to 1.2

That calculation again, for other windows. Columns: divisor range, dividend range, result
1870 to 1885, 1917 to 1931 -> 1.40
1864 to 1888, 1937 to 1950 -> 1.10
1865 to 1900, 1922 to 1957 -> 1.09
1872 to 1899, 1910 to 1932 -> 1.27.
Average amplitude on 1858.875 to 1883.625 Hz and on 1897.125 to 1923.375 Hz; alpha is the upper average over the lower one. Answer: 1.27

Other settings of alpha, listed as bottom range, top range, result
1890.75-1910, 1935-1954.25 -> 0.82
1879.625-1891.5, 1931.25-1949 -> 1.22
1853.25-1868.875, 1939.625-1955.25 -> 0.86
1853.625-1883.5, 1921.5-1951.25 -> 1.04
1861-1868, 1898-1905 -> 1.15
